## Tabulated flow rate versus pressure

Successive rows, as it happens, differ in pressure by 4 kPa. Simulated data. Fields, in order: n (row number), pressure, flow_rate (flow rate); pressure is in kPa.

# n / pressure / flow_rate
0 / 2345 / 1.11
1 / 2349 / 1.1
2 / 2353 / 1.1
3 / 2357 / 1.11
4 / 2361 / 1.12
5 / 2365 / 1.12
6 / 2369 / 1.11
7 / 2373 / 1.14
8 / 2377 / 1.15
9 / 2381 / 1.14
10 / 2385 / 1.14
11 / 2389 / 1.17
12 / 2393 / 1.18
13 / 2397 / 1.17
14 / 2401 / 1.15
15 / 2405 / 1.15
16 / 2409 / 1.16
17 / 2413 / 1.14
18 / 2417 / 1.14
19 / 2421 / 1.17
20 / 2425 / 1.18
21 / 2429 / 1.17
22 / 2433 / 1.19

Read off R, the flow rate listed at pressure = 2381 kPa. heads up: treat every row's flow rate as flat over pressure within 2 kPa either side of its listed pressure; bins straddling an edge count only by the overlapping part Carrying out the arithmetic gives 1.14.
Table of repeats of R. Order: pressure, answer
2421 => 1.17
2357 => 1.11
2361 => 1.12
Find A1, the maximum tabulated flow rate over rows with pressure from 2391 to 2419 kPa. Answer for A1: 1.18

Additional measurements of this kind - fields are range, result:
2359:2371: 1.12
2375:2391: 1.17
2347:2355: 1.1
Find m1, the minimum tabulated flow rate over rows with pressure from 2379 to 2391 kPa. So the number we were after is 1.14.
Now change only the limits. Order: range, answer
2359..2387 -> 1.11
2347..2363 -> 1.1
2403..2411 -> 1.15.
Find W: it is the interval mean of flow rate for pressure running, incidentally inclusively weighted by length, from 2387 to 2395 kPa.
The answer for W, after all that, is 1.17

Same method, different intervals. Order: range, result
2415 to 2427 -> 1.16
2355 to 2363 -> 1.12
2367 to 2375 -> 1.12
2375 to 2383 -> 1.15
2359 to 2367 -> 1.12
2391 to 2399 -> 1.17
